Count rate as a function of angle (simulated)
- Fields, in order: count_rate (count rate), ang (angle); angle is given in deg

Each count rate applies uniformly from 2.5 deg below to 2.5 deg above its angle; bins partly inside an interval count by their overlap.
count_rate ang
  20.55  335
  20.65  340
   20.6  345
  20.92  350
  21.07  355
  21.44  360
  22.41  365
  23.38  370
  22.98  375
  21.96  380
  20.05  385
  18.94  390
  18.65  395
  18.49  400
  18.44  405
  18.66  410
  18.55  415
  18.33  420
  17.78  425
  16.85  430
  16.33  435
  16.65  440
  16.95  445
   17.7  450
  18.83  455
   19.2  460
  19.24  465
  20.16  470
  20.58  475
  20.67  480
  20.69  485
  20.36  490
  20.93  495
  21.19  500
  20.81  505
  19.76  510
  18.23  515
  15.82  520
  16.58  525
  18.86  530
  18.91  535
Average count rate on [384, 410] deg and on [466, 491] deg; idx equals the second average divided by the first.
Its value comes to 1.09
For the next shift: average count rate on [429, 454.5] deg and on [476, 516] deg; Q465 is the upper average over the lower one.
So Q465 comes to 1.20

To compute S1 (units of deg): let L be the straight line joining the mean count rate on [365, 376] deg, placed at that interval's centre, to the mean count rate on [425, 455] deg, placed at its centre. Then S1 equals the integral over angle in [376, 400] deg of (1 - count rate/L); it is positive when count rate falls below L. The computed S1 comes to 1.8 deg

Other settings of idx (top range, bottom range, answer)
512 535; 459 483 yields 0.88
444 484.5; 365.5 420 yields 0.97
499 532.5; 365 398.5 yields 0.89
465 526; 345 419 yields 0.97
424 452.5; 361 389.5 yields 0.78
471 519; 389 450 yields 1.13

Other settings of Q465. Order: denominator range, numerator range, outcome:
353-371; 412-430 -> 0.82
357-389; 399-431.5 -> 0.83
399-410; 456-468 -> 1.04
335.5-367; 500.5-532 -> 0.88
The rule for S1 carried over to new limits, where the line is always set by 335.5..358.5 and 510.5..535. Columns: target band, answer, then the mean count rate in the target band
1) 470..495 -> -2.90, 20.6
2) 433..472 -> 1.68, 18.1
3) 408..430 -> 1.57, 18.2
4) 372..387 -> -1.13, 21.8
